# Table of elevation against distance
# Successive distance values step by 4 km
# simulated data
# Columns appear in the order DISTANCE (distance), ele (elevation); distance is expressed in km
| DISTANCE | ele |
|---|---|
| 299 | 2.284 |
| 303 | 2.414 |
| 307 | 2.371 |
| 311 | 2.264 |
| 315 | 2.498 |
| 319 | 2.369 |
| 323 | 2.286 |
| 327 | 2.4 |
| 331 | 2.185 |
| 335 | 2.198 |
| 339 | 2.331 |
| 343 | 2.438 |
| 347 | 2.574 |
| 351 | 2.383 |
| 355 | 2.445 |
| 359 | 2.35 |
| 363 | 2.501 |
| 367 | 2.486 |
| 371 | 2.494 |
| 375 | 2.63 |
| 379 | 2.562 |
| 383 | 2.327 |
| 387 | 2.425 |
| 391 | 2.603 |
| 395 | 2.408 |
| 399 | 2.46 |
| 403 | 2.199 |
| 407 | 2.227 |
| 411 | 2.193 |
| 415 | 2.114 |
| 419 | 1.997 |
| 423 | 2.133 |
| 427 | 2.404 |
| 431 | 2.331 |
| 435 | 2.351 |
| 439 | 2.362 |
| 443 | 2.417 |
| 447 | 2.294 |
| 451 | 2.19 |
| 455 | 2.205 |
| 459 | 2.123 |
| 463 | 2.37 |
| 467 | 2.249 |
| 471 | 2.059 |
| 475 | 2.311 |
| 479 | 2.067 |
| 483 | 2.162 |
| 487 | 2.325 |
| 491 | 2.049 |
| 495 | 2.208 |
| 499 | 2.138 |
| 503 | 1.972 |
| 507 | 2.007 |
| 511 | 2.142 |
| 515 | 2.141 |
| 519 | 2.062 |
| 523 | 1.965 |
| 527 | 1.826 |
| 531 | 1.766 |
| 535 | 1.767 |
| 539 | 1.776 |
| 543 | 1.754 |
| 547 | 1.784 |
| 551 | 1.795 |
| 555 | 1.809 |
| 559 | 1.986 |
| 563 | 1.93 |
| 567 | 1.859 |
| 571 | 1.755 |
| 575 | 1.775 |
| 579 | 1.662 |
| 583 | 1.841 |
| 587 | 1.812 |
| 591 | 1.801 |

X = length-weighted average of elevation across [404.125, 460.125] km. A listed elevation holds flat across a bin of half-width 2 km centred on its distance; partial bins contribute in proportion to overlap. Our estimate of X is 2.24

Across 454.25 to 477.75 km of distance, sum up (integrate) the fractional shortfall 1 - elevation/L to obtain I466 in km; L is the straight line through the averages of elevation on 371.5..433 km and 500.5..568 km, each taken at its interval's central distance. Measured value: -1.0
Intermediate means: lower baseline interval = 2.34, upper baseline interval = 1.9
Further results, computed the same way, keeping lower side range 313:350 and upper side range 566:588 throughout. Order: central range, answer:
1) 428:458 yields -2.9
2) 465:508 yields -3.2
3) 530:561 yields 0.8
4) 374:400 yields -2.9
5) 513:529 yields -0.7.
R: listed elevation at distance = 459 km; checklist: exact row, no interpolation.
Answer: 2.123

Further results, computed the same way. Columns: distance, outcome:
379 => 2.562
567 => 1.859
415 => 2.114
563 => 1.93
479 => 2.067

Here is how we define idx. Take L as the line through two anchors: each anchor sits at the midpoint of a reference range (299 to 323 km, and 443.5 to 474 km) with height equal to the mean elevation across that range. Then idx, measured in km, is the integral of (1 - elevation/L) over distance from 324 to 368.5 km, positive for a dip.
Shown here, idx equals -1.0 km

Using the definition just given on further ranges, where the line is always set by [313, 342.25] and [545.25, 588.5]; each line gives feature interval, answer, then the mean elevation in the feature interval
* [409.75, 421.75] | 0.2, 2.1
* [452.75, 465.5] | -1.1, 2.23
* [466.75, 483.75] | -1.2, 2.16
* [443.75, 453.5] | -0.9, 2.26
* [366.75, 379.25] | -1.8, 2.55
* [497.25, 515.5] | -1.2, 2.07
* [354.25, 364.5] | -0.8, 2.43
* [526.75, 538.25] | 0.7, 1.78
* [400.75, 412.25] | -0.3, 2.21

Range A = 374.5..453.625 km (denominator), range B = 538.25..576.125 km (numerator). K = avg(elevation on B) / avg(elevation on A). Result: 0.8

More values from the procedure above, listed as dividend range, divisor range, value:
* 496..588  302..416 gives 0.79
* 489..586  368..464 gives 0.82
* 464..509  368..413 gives 0.89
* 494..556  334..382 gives 0.79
